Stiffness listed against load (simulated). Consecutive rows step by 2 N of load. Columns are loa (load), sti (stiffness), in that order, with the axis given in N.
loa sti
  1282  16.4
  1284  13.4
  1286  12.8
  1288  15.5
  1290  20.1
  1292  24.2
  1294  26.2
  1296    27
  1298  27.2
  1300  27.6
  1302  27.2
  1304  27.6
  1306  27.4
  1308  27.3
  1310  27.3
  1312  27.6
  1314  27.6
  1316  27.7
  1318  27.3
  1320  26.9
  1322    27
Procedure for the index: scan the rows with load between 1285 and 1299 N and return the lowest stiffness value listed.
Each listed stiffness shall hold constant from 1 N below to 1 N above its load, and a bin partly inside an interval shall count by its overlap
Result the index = 12.8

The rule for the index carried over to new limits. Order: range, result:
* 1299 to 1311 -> 27.2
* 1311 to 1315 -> 27.6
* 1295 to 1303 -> 27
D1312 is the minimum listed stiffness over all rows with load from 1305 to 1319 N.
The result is 27.3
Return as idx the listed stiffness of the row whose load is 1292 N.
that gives 24.2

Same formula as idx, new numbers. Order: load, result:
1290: 20.1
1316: 27.7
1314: 27.6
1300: 27.6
